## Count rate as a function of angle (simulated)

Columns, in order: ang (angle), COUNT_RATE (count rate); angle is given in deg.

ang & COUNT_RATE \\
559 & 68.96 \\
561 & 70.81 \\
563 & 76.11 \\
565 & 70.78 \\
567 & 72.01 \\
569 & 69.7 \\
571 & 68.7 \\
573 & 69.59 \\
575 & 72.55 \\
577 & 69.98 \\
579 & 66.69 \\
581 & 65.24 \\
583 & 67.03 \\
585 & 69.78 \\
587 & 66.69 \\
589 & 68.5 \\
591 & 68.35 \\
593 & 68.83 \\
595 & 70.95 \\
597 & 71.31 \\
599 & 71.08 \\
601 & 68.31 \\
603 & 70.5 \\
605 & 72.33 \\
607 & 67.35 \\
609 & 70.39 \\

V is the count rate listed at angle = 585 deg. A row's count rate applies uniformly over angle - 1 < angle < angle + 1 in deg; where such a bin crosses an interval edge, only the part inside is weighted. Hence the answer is 69.78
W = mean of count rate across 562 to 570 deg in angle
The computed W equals 72.2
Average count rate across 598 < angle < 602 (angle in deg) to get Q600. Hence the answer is 69.7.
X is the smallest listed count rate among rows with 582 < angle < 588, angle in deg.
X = 66.69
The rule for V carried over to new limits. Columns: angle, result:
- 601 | 68.31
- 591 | 68.35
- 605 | 72.33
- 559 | 68.96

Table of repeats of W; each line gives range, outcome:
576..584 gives 67.2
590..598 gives 69.9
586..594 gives 68.1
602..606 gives 71.4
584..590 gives 68.3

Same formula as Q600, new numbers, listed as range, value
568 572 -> 69.2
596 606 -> 70.7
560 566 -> 72.6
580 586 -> 67.4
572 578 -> 70.7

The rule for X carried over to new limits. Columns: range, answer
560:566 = 70.78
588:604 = 68.31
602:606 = 70.5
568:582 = 65.24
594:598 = 70.95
